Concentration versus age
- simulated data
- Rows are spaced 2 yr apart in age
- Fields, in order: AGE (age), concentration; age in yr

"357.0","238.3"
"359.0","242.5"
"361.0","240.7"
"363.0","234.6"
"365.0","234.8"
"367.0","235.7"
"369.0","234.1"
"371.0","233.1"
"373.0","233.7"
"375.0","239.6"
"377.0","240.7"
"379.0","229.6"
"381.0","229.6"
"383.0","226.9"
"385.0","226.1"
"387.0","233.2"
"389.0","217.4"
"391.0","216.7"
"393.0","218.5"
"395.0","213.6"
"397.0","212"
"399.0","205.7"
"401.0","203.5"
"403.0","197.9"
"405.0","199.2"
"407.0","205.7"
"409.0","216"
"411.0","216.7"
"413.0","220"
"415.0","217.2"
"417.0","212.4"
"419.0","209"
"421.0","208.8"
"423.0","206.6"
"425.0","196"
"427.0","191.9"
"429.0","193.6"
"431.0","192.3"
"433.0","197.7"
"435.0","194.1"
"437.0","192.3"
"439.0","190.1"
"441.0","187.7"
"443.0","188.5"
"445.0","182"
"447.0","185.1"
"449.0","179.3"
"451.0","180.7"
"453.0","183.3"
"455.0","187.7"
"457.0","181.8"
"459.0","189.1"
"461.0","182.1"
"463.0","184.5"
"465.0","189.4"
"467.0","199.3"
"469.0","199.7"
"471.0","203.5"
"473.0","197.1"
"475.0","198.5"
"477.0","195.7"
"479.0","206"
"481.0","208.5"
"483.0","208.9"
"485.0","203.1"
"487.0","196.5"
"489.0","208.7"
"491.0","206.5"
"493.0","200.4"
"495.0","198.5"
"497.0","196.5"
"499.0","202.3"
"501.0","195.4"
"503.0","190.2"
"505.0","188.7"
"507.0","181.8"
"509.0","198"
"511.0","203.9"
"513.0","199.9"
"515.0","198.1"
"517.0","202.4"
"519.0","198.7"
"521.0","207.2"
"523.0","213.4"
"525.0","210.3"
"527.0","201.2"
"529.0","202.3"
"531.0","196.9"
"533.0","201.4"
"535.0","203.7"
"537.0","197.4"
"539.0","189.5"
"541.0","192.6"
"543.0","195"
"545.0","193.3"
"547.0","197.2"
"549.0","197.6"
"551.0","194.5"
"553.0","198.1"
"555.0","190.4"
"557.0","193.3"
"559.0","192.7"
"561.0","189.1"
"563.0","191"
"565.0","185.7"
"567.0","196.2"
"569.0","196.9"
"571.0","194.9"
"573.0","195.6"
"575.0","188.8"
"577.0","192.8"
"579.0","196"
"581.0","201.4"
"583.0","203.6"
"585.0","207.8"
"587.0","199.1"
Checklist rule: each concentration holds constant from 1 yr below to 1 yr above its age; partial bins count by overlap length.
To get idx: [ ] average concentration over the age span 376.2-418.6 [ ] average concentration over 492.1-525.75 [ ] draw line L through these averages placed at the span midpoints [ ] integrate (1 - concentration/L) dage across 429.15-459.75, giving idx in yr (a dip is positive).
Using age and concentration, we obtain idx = 3.2 yr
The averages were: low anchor 217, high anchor 199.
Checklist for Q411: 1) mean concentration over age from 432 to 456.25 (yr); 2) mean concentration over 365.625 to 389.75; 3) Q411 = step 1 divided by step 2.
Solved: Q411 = 0.8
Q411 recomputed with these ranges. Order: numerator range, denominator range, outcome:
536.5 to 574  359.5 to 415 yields 0.87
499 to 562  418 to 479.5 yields 1.02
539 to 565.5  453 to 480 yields 1.00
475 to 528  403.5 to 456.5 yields 1.02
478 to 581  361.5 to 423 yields 0.90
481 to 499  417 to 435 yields 1.01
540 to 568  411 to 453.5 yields 0.98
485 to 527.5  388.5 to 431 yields 0.96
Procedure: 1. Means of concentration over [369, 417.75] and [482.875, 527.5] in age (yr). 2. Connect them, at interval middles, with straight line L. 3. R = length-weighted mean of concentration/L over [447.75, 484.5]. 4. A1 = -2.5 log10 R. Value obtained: 0.08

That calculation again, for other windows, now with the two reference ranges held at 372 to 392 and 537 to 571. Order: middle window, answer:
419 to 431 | 0.11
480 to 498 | 0.02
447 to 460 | 0.17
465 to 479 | 0.06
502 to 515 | 0.05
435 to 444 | 0.15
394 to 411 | 0.09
